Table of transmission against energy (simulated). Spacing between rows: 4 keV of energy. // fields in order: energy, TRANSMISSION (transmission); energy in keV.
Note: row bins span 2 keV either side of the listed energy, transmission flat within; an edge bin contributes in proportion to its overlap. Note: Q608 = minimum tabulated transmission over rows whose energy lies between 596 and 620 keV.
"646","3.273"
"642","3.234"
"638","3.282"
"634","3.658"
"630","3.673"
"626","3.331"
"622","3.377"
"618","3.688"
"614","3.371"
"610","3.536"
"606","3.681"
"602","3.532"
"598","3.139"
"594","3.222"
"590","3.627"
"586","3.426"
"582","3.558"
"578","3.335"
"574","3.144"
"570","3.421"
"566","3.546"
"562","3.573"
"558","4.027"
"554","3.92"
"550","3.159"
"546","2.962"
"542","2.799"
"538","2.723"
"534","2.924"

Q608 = 3.139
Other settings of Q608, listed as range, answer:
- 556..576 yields 3.144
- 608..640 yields 3.282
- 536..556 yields 2.723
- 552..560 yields 3.92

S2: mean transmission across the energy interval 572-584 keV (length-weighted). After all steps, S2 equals 3.35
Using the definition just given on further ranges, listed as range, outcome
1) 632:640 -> 3.47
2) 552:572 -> 3.7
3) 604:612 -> 3.61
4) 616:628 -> 3.47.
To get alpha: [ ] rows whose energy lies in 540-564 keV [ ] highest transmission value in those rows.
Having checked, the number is 4.027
